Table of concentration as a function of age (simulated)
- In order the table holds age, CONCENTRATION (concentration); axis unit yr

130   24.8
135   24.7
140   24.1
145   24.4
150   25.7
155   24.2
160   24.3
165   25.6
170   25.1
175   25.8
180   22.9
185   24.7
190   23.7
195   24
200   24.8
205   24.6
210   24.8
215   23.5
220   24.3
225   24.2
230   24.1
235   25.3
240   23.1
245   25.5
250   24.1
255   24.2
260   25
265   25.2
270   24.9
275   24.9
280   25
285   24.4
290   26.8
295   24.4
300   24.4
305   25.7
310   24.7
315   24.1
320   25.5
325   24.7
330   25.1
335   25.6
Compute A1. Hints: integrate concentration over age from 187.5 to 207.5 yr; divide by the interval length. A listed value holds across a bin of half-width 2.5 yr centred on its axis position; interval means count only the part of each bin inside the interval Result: 24.3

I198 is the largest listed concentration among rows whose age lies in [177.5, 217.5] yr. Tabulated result 24.8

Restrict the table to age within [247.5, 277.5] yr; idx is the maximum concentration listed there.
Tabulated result 25.2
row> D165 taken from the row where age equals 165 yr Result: 25.6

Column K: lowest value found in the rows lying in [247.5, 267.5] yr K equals 24.1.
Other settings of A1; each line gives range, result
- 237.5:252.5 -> 24.2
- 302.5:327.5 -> 24.9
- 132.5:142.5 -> 24.4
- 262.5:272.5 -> 25.1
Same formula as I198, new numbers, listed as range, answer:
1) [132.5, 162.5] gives 25.7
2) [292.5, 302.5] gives 24.4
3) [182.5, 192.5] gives 24.7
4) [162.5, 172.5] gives 25.6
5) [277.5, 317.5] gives 26.8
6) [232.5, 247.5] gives 25.5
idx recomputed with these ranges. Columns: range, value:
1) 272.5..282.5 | 25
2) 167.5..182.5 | 25.8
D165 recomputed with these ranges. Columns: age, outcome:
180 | 22.9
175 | 25.8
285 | 24.4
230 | 24.1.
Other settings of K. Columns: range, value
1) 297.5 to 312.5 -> 24.4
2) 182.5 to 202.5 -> 23.7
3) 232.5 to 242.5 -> 23.1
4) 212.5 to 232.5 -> 23.5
